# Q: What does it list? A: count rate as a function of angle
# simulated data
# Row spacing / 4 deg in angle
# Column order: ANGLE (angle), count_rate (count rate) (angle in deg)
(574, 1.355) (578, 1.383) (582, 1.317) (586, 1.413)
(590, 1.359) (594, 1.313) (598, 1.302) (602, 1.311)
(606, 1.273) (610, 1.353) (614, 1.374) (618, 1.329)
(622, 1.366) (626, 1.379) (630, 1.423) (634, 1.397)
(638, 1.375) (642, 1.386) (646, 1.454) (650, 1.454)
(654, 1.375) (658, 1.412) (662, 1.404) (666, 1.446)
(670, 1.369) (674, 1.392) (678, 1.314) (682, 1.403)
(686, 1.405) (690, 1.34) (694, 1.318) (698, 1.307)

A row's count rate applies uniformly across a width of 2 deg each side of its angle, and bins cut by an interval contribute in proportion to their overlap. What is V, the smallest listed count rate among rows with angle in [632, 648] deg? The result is 1.375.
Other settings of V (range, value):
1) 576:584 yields 1.317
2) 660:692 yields 1.314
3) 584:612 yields 1.273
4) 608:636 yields 1.329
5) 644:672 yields 1.369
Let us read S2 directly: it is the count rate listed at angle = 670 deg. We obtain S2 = 1.369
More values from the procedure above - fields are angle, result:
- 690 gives 1.34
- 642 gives 1.386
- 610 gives 1.353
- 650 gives 1.454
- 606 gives 1.273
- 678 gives 1.314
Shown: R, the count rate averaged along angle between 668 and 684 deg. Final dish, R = 1.37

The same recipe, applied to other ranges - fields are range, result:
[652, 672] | 1.4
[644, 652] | 1.45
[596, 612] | 1.31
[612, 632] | 1.37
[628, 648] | 1.41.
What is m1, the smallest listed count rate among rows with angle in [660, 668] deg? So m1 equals 1.404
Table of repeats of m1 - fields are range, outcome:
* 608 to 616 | 1.353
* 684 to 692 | 1.34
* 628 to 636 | 1.397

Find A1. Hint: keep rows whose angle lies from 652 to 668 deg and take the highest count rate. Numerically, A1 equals 1.446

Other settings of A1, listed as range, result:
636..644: 1.386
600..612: 1.353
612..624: 1.374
